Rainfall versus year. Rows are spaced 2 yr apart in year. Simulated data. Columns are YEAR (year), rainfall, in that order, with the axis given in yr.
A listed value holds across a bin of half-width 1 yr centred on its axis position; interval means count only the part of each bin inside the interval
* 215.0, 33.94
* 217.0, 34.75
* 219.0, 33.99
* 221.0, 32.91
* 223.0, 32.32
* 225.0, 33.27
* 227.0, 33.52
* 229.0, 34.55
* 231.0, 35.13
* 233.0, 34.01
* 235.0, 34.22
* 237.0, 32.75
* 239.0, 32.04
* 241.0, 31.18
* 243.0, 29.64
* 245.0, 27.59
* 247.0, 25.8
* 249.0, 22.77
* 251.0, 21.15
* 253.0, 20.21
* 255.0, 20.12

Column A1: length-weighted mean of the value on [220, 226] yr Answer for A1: 32.8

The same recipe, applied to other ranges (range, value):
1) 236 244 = 31.4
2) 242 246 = 28.6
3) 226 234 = 34.3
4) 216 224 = 33.5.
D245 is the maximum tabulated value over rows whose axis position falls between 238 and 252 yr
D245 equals 32.04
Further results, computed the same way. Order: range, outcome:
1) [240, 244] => 31.18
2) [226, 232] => 35.13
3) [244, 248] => 27.59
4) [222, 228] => 33.52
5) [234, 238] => 34.22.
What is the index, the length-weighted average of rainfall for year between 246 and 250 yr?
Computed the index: 24.3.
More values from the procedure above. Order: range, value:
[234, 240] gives 33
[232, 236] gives 34.1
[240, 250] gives 27.4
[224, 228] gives 33.4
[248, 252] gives 22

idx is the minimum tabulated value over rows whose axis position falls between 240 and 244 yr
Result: 29.64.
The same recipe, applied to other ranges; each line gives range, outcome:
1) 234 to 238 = 32.75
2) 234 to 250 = 22.77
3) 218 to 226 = 32.32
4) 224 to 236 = 33.27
